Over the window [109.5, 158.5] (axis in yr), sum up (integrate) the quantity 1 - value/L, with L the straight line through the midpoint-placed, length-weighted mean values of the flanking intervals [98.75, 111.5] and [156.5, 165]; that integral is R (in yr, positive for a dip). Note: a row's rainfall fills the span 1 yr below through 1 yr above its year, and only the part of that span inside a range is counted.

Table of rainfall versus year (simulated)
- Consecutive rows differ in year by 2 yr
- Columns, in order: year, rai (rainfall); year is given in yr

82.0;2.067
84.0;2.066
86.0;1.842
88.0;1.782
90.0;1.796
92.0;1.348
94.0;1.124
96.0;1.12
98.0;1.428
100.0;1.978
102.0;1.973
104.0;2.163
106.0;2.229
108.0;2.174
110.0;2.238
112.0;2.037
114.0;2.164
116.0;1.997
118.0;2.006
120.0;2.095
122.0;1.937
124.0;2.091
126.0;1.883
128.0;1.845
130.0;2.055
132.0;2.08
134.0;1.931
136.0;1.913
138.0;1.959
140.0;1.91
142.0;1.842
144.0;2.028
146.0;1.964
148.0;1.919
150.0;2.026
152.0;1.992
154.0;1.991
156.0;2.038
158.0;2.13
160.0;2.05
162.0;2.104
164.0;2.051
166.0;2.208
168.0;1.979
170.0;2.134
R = 2.23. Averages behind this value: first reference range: 2.11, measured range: 2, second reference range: 2.08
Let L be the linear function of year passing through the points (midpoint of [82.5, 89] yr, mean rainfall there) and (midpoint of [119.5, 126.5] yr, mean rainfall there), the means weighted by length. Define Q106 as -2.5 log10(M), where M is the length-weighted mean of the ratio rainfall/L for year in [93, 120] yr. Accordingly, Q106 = 0.04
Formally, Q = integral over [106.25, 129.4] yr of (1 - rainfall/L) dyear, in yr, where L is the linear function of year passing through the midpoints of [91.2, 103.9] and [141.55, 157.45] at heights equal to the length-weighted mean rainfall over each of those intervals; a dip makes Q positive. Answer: -4.6 yr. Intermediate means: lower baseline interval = 1.54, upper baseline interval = 1.98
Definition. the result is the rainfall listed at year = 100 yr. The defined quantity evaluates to 1.978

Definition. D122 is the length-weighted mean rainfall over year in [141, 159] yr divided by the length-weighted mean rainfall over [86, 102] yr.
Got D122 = 1.3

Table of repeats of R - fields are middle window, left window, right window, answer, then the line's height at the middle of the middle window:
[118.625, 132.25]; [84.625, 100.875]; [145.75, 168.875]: -1.4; 1.8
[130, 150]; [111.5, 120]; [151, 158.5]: 0.8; 2.04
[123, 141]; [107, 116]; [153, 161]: 1.2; 2.1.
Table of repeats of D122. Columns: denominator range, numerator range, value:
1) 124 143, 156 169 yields 1.07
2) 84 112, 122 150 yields 1.09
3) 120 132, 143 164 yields 1.02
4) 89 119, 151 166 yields 1.11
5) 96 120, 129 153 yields 0.98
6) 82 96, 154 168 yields 1.26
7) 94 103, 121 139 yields 1.25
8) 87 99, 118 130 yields 1.38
